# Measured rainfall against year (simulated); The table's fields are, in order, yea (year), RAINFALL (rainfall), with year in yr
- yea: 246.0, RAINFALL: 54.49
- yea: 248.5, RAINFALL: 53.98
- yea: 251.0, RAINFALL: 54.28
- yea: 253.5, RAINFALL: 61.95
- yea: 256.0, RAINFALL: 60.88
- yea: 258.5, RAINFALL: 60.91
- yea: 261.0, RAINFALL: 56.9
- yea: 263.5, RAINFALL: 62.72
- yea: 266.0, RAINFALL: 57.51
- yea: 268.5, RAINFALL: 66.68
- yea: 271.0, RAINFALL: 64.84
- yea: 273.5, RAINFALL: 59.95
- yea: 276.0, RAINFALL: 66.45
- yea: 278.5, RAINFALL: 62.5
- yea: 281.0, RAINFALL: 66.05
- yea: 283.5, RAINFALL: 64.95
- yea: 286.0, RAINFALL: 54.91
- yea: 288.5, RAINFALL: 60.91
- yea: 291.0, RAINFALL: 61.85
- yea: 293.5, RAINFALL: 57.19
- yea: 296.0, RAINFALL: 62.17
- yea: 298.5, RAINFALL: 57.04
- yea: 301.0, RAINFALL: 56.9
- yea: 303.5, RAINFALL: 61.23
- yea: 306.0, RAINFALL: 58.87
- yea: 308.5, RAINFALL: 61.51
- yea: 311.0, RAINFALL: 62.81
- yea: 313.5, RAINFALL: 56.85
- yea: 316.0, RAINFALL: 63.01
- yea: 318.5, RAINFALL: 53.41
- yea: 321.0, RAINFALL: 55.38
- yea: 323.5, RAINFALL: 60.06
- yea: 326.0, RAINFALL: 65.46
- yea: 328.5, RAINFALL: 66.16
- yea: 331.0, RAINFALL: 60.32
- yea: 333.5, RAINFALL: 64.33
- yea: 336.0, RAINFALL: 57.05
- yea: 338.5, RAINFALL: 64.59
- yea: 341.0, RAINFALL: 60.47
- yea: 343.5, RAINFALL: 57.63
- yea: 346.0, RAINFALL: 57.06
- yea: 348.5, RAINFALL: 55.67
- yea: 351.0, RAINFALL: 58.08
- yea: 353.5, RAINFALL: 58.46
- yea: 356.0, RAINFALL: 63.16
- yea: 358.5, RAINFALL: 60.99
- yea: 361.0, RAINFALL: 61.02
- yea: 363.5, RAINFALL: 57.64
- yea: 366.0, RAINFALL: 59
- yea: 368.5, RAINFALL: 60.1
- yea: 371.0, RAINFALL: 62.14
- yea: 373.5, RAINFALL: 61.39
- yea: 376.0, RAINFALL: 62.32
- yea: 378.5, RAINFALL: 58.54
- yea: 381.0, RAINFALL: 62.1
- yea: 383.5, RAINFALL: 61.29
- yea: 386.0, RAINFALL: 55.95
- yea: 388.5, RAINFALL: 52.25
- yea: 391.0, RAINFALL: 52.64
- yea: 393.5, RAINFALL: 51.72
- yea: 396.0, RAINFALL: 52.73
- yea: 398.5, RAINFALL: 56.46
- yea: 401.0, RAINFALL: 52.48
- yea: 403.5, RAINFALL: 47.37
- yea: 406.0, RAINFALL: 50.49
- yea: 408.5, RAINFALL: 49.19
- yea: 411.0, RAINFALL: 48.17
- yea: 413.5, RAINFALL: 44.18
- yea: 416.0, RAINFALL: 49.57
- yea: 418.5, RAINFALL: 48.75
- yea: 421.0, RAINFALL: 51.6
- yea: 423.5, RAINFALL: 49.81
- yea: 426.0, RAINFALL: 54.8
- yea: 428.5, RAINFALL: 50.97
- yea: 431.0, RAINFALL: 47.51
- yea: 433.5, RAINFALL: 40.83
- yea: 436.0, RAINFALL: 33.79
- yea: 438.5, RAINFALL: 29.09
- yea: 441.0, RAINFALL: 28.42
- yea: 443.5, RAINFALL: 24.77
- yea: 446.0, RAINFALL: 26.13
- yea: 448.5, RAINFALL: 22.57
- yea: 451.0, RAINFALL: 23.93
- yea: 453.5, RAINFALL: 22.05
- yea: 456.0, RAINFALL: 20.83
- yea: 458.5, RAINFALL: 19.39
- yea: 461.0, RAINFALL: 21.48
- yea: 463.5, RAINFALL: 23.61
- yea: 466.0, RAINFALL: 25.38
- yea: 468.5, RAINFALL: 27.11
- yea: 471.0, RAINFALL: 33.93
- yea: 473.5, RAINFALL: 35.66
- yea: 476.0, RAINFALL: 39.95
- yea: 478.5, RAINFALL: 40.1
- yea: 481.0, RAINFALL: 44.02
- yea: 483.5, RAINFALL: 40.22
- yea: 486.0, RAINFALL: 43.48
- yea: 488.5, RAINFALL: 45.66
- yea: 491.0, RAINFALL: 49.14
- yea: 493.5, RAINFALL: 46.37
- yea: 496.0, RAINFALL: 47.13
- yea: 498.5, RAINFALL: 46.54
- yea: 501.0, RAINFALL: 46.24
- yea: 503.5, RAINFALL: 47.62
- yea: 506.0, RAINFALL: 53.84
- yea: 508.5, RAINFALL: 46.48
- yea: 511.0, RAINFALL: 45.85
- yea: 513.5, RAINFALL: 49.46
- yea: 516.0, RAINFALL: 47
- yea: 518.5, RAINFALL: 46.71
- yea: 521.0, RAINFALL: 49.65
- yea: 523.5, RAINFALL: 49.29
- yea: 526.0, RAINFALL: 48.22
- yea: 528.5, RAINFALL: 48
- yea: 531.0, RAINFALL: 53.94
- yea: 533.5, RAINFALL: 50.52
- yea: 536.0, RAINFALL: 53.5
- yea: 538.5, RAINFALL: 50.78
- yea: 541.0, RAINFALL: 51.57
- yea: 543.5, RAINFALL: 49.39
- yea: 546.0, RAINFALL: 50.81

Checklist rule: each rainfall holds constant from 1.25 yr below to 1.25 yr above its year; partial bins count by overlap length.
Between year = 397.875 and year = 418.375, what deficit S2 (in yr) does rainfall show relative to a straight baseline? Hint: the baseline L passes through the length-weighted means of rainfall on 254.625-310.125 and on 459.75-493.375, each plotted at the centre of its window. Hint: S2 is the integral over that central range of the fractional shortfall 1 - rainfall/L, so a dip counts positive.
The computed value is -2.0 yr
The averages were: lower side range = 61.1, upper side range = 36.5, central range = 49.5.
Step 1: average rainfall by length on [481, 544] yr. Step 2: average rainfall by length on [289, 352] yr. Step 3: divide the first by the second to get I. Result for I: 0.81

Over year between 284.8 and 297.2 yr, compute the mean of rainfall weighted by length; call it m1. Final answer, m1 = 59.4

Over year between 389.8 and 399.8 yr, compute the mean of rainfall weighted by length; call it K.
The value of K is 53.4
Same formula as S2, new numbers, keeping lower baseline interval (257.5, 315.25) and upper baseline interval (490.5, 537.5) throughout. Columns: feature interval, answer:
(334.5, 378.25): -2.0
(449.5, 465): 8.9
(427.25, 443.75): 4.9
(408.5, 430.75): 1.7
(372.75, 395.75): -0.6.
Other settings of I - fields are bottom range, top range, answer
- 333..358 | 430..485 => 0.51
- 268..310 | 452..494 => 0.55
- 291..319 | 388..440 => 0.81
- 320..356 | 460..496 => 0.62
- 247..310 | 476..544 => 0.79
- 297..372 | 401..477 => 0.61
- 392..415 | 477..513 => 0.91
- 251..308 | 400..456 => 0.66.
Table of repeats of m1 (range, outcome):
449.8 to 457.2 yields 22.3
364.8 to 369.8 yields 59.6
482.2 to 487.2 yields 41.9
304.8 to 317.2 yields 60.6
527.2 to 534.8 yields 50.8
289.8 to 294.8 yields 59.5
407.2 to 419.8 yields 48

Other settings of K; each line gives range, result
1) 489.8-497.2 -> 47.5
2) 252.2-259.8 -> 61.2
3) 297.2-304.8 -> 58.4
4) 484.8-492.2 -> 46.1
